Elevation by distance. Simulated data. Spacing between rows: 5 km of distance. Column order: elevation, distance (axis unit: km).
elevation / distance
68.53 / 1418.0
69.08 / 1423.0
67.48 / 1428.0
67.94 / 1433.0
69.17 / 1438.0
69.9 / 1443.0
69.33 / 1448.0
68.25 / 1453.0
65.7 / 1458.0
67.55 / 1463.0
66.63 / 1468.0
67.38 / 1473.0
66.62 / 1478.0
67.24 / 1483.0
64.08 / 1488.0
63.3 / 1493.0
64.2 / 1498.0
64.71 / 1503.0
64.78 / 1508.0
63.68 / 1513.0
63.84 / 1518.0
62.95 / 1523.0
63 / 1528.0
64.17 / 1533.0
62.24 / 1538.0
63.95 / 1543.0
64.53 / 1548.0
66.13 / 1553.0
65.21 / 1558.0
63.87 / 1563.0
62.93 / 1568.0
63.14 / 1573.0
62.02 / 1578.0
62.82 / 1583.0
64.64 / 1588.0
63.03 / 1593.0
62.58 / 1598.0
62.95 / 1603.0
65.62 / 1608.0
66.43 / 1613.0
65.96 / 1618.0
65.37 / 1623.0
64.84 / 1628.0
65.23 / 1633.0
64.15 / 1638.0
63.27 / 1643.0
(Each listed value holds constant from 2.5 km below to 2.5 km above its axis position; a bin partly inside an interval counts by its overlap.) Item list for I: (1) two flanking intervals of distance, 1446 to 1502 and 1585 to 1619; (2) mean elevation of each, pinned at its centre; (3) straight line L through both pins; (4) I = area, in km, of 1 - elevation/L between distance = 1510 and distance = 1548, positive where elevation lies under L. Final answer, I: 1.2 km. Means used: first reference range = 66.3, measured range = 63.5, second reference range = 64.4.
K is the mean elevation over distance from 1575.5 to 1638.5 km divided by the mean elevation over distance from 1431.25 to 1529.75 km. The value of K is 1.0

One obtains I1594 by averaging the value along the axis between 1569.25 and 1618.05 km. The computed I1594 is 63.8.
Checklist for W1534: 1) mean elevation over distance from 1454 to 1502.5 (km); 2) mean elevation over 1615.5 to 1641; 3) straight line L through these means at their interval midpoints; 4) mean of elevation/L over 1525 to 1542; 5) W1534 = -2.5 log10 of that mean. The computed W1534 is 0.04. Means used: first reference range 65.9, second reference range 65.1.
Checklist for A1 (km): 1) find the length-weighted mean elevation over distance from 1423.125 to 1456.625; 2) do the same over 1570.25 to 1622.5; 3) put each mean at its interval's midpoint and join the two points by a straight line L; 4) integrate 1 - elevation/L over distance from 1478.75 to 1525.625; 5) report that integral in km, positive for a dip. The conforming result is 1.7 km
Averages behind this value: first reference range 68.6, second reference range 64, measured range 64.4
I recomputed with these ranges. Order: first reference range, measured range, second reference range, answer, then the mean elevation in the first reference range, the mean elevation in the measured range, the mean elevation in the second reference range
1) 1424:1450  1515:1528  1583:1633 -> 0.7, 68.8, 63.3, 64.5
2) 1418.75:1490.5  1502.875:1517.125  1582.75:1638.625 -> 0.5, 67.6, 64.3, 64.5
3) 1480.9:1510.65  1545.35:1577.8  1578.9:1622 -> 0.1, 64.7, 64.1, 64.2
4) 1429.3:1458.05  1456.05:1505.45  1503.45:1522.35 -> 0.3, 68.6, 65.7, 64.1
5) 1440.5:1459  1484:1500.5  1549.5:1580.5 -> 0.7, 68.5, 64.2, 63.9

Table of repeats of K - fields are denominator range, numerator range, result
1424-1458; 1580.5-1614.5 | 0.93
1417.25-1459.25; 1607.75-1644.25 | 0.95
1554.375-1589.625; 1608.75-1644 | 1.02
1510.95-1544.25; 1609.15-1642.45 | 1.03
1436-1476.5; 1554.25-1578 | 0.94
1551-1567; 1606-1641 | 1.01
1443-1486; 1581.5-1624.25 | 0.95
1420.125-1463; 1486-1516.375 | 0.94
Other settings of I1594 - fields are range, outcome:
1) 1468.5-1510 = 65.4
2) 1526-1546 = 63.4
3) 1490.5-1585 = 63.8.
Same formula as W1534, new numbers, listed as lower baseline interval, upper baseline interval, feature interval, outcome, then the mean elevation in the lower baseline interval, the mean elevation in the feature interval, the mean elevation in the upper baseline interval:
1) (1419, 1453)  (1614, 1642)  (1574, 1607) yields 0.04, 68.8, 63.1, 65.1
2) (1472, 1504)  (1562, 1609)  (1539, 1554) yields -0.01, 65.3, 64.5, 63.3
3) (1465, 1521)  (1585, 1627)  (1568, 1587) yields 0.03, 65.1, 62.9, 64.6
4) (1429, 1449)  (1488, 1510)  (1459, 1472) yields 0.00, 68.9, 67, 64.2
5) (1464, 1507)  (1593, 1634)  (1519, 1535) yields 0.03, 65.6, 63.4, 64.7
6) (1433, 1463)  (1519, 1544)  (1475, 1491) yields 0.00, 68.3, 65.9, 63.3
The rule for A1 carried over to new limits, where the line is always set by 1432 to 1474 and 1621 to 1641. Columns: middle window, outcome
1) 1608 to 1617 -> -0.1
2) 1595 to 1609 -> 0.4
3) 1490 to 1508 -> 0.8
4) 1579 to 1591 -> 0.4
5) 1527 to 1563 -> 1.2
